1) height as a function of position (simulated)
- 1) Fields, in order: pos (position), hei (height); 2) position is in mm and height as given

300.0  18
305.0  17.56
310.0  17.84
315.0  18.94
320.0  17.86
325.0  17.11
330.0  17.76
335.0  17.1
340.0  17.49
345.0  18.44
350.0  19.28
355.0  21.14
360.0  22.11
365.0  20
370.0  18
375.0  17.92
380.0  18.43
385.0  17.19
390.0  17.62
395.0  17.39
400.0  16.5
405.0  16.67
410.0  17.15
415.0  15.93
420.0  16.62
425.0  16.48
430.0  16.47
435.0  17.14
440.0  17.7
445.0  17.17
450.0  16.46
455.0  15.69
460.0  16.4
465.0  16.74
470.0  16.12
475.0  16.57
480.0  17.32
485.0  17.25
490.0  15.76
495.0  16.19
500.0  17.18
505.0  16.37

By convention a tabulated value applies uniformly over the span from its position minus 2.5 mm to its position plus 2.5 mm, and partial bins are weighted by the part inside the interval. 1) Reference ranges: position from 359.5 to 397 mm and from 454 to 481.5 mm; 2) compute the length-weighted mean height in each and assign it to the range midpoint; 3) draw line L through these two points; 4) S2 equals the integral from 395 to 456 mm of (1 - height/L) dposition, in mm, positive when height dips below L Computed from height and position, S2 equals 2.34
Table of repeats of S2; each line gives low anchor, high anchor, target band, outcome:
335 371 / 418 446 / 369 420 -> 2.46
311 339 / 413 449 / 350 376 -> -3.72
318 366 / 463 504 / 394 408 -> 0.85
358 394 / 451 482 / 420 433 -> 0.67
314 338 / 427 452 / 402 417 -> 0.50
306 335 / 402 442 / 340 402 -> -4.81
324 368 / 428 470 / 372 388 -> 0.34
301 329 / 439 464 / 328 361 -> -2.51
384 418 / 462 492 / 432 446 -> -0.46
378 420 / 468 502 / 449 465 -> 0.50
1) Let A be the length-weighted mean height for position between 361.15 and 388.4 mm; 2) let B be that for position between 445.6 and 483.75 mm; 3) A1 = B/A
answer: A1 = 0.9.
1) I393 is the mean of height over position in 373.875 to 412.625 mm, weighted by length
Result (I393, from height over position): 17.3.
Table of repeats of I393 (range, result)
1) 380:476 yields 16.8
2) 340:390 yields 19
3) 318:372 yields 18.8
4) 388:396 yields 17.5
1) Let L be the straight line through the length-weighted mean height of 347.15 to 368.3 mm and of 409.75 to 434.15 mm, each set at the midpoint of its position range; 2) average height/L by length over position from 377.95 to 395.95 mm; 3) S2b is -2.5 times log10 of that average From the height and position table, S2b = 0.06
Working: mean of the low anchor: 20.5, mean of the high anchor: 16.5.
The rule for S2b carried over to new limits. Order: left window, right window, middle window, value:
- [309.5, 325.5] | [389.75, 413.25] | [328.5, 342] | 0.02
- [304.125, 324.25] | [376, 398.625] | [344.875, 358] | -0.12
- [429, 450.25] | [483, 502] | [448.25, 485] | 0.02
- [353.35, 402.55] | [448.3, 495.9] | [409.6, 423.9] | 0.08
